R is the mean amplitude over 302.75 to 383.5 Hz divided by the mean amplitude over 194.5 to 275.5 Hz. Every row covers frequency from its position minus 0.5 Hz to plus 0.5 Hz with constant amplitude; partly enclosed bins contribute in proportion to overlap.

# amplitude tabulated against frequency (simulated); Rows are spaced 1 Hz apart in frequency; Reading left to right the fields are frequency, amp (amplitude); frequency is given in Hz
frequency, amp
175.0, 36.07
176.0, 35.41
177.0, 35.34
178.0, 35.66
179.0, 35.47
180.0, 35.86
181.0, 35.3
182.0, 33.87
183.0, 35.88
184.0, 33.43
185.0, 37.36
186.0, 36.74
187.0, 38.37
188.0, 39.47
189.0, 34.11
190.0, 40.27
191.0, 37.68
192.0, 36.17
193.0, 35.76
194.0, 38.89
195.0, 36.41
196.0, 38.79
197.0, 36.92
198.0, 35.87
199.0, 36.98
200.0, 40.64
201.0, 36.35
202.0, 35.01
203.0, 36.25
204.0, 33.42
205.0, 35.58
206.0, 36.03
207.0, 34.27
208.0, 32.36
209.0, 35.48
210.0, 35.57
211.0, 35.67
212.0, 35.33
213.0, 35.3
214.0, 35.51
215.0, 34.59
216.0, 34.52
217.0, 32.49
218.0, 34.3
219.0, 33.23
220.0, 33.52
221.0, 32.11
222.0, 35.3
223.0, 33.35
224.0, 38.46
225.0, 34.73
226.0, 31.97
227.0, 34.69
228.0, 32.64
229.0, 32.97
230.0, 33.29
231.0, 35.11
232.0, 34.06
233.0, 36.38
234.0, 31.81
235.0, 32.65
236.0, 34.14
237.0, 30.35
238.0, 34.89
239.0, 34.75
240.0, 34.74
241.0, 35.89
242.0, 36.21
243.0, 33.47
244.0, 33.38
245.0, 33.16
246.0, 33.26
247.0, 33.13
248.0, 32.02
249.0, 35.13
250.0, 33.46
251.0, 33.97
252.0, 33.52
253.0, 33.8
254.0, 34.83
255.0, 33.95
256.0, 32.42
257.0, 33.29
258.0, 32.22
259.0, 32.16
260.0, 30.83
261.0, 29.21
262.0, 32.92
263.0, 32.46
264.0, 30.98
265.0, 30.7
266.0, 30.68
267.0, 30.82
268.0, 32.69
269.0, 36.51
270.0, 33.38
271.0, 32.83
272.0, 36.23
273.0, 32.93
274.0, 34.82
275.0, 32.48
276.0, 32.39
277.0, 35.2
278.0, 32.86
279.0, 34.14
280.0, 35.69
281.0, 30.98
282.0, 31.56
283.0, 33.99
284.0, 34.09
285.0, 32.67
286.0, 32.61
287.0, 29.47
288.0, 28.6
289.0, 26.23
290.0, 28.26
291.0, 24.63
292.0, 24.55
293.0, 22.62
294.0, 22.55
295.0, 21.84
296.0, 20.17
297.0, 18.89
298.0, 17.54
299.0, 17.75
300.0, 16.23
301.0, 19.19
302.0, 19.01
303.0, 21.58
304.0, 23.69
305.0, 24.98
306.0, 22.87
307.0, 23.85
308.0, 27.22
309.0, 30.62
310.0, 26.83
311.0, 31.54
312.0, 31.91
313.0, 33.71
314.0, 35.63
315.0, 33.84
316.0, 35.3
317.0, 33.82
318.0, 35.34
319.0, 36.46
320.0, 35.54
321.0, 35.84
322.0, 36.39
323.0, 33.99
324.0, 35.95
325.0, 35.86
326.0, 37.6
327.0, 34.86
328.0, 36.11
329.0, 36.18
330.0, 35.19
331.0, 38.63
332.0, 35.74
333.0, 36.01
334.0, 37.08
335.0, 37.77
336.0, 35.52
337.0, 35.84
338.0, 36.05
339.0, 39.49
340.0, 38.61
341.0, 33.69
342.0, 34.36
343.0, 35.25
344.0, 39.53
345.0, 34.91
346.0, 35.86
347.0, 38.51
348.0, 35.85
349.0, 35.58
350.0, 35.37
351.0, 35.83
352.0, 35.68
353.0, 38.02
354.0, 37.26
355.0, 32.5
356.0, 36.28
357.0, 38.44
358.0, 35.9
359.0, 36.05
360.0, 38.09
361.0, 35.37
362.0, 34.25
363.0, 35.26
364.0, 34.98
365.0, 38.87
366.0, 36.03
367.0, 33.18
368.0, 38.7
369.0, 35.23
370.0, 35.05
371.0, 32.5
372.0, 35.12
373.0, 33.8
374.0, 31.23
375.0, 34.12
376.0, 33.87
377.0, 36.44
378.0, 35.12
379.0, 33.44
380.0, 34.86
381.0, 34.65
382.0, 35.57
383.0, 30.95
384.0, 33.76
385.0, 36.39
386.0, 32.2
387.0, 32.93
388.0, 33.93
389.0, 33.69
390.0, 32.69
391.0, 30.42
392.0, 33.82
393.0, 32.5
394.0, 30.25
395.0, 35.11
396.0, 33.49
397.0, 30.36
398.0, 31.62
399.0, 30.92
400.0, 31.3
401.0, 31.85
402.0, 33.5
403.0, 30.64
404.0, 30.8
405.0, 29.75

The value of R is 1.01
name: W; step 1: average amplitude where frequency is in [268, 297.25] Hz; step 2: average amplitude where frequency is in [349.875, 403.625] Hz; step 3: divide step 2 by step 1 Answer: 1.13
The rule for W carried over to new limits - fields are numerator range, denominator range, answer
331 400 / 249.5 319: 1.17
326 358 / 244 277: 1.10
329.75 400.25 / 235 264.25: 1.05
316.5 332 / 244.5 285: 1.09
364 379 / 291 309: 1.60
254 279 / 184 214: 0.90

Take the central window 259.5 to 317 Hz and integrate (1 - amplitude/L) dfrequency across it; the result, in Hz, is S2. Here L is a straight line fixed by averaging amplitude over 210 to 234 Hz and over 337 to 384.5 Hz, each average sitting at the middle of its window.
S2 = 9.8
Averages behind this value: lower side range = 34.3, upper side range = 35.5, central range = 29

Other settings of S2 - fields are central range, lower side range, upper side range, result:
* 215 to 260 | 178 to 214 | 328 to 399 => 2.7 Hz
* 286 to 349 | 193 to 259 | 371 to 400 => 5.2 Hz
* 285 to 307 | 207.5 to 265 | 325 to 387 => 7.2 Hz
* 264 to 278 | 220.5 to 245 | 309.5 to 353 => 0.6 Hz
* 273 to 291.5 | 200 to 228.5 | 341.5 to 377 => 1.8 Hz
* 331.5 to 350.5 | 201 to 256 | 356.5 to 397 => -1.1 Hz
